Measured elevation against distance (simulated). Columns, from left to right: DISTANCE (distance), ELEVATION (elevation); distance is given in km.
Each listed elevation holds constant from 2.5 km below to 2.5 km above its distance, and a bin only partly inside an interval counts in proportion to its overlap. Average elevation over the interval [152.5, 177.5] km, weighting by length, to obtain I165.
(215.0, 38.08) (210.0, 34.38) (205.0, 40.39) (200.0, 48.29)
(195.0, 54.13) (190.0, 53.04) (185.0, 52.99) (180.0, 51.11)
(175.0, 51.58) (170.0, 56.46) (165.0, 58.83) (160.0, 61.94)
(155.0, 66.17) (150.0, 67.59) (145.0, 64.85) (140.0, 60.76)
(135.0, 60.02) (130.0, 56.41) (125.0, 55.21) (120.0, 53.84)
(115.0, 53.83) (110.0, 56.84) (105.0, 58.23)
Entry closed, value 59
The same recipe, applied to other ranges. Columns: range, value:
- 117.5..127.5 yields 54.5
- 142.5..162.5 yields 65.1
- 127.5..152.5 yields 61.9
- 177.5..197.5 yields 52.8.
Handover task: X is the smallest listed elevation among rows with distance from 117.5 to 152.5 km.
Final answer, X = 53.84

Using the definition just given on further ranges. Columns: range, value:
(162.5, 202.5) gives 48.29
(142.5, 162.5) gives 61.94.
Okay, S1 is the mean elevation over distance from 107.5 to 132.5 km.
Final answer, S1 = 55.2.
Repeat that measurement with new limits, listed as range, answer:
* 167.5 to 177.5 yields 54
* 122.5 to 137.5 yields 57.2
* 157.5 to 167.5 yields 60.4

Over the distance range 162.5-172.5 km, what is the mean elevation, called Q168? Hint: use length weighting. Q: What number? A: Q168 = 57.6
